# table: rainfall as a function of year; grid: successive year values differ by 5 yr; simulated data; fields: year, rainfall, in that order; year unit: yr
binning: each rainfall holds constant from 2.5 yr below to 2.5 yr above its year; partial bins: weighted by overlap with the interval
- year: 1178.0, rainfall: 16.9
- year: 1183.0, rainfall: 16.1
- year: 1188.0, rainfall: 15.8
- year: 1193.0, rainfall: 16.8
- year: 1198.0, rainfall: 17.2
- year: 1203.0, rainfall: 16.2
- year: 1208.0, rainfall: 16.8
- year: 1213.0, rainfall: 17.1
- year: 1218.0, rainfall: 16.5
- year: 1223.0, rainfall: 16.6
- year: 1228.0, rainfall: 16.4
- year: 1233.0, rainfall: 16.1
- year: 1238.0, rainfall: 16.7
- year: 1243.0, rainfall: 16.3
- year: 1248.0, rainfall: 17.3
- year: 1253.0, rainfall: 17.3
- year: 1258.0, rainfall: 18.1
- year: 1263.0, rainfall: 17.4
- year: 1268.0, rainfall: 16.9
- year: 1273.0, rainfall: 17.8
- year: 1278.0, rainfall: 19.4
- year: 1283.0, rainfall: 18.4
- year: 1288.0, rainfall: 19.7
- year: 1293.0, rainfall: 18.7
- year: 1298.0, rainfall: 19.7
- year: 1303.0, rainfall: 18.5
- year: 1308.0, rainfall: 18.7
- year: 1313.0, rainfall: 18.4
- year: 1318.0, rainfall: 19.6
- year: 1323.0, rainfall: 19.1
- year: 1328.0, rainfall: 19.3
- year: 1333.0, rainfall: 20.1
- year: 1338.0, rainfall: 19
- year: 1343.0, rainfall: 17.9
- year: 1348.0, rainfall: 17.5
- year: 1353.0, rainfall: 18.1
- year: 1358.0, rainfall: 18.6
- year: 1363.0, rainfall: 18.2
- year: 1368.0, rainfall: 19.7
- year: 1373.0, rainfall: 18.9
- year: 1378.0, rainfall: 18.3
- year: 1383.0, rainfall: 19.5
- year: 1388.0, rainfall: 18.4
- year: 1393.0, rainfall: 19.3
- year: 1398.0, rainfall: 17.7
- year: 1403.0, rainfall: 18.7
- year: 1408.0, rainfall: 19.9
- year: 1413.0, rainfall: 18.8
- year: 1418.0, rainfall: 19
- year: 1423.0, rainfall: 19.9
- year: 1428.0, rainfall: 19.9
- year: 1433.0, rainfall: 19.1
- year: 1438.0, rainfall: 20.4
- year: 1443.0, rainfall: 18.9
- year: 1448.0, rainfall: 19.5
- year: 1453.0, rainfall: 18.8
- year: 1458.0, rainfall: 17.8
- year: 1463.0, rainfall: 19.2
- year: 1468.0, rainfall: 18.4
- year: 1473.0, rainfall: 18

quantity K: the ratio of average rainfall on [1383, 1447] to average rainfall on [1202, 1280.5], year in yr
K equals 1.1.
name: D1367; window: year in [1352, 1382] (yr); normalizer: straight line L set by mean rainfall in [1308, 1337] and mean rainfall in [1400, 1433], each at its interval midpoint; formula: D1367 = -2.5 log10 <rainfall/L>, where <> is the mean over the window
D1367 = 0.03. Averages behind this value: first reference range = 19.2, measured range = 18.7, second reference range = 19.3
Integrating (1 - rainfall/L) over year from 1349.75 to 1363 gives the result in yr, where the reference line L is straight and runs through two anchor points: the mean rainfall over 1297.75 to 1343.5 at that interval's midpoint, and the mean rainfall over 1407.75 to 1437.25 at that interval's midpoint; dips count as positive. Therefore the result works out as 0.6 yr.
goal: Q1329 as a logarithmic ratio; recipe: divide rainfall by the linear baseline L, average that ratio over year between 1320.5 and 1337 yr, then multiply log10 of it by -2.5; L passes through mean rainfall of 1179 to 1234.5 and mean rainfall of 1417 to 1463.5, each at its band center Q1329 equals -0.09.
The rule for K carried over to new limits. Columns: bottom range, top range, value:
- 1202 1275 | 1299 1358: 1.11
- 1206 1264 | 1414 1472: 1.13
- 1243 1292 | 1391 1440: 1.07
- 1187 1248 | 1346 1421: 1.13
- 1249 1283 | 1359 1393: 1.06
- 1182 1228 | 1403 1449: 1.17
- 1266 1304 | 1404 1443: 1.04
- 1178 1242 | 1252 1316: 1.11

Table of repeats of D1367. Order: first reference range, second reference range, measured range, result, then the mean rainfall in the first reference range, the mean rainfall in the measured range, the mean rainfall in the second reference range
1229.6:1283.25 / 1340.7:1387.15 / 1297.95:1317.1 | -0.051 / 17.4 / 18.8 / 18.5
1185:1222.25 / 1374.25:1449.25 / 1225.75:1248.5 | 0.034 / 16.6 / 16.5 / 19.1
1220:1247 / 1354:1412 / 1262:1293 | -0.072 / 16.5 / 18.3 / 18.8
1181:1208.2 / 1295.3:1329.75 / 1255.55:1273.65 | 0.029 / 16.5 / 17.5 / 19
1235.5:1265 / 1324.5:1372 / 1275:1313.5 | -0.064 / 17.2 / 19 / 18.7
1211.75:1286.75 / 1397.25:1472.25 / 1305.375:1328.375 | -0.063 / 17.3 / 19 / 19.1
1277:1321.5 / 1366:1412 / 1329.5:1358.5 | 0.023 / 19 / 18.6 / 18.9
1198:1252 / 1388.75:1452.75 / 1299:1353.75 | -0.048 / 16.6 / 18.8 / 19.2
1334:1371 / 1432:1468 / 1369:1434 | -0.015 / 18.5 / 19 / 19.1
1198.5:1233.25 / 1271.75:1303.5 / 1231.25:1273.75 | 0.044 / 16.6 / 17.1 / 19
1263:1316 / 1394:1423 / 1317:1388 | -0.003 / 18.6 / 18.8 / 18.9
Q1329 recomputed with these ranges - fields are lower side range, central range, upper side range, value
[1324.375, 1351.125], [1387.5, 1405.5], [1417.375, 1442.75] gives 0.045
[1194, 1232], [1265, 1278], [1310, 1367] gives -0.007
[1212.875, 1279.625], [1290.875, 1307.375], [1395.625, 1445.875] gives -0.070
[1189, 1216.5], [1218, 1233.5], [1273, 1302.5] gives 0.060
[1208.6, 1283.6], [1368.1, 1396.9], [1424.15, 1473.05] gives -0.025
